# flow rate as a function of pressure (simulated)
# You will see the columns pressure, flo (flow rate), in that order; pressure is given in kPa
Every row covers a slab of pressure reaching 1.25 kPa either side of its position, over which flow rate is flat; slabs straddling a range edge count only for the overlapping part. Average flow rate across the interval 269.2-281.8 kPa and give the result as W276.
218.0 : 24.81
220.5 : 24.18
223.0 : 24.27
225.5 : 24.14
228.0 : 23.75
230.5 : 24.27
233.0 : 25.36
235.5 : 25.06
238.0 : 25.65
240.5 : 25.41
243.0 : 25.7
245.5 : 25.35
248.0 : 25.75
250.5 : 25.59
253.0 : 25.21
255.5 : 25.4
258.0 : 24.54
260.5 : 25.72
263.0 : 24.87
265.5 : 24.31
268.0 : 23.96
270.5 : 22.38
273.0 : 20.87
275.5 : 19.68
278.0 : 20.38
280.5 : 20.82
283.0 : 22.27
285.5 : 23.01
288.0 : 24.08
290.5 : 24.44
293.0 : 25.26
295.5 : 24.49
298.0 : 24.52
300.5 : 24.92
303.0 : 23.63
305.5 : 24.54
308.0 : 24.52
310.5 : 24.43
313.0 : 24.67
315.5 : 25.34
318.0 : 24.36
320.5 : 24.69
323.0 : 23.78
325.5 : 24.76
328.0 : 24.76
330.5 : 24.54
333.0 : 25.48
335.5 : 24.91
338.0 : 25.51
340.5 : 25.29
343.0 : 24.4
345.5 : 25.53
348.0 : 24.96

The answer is 20.8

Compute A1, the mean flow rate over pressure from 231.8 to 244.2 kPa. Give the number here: 25.4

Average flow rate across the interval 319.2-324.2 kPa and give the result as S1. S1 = 24.2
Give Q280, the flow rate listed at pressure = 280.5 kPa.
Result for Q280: 20.82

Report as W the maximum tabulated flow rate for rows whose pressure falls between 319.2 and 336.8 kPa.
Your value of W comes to 25.48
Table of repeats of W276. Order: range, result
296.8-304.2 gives 24.4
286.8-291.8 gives 24.3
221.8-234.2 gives 24.4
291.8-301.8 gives 24.8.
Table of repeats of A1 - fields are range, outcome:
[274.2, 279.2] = 20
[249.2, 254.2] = 25.4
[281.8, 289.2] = 23.1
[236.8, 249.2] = 25.6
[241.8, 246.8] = 25.5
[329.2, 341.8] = 25.1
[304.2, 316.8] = 24.7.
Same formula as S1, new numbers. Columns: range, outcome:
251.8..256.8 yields 25.3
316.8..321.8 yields 24.5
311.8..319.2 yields 24.8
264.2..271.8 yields 23.5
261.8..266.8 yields 24.6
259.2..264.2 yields 25.3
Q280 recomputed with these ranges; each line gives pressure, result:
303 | 23.63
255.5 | 25.4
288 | 24.08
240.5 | 25.41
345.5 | 25.53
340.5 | 25.29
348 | 24.96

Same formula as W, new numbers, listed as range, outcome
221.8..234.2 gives 25.36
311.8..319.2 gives 25.34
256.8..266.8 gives 25.72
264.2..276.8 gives 24.31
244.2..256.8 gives 25.75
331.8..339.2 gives 25.51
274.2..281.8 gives 20.82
